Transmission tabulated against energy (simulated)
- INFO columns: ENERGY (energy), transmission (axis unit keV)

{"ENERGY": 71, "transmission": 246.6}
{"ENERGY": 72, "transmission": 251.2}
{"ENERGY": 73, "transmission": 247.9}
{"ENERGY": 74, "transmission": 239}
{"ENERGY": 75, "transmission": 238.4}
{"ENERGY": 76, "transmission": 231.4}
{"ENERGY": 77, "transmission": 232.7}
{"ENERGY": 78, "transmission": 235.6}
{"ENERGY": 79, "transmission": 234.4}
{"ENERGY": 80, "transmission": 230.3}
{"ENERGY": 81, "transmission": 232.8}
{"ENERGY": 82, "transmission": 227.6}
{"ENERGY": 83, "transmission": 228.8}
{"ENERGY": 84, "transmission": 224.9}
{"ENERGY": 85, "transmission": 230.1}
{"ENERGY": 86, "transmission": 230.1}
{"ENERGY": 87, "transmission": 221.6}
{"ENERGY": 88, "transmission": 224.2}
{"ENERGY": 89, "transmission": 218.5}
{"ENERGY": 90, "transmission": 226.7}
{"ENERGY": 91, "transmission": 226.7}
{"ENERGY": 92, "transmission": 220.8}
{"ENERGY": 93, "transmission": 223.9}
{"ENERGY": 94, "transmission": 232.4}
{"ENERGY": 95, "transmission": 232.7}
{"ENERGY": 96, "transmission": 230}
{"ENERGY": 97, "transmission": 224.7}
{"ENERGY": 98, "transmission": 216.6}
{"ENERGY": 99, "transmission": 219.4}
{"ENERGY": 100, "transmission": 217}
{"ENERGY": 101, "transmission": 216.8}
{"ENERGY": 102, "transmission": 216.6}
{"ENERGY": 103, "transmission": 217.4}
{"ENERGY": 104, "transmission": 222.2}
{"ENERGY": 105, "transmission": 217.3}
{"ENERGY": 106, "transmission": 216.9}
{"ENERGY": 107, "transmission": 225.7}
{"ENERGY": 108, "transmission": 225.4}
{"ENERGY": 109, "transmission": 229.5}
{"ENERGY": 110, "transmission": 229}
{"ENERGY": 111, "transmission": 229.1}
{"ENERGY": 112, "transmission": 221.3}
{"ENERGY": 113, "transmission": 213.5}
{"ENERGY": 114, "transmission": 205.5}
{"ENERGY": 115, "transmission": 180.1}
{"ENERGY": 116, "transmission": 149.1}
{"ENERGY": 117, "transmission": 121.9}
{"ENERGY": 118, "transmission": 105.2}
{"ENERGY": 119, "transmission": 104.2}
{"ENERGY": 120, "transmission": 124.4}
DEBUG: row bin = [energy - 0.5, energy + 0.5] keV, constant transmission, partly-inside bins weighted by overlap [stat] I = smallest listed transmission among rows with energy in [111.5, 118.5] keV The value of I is 105.2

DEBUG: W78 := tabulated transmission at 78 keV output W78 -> 235.6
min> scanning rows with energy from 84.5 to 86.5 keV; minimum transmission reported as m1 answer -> 230.1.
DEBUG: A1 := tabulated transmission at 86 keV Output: 230.1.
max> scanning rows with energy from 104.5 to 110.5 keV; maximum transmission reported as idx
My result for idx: 229.5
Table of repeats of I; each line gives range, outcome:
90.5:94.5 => 220.8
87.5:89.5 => 218.5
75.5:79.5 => 231.4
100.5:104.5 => 216.6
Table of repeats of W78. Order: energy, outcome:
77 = 232.7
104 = 222.2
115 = 180.1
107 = 225.7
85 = 230.1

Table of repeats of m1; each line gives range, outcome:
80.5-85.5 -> 224.9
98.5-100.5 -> 217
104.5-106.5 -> 216.9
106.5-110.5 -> 225.4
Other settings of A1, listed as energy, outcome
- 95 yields 232.7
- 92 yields 220.8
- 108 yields 225.4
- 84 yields 224.9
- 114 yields 205.5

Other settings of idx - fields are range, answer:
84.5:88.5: 230.1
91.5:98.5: 232.7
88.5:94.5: 232.4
